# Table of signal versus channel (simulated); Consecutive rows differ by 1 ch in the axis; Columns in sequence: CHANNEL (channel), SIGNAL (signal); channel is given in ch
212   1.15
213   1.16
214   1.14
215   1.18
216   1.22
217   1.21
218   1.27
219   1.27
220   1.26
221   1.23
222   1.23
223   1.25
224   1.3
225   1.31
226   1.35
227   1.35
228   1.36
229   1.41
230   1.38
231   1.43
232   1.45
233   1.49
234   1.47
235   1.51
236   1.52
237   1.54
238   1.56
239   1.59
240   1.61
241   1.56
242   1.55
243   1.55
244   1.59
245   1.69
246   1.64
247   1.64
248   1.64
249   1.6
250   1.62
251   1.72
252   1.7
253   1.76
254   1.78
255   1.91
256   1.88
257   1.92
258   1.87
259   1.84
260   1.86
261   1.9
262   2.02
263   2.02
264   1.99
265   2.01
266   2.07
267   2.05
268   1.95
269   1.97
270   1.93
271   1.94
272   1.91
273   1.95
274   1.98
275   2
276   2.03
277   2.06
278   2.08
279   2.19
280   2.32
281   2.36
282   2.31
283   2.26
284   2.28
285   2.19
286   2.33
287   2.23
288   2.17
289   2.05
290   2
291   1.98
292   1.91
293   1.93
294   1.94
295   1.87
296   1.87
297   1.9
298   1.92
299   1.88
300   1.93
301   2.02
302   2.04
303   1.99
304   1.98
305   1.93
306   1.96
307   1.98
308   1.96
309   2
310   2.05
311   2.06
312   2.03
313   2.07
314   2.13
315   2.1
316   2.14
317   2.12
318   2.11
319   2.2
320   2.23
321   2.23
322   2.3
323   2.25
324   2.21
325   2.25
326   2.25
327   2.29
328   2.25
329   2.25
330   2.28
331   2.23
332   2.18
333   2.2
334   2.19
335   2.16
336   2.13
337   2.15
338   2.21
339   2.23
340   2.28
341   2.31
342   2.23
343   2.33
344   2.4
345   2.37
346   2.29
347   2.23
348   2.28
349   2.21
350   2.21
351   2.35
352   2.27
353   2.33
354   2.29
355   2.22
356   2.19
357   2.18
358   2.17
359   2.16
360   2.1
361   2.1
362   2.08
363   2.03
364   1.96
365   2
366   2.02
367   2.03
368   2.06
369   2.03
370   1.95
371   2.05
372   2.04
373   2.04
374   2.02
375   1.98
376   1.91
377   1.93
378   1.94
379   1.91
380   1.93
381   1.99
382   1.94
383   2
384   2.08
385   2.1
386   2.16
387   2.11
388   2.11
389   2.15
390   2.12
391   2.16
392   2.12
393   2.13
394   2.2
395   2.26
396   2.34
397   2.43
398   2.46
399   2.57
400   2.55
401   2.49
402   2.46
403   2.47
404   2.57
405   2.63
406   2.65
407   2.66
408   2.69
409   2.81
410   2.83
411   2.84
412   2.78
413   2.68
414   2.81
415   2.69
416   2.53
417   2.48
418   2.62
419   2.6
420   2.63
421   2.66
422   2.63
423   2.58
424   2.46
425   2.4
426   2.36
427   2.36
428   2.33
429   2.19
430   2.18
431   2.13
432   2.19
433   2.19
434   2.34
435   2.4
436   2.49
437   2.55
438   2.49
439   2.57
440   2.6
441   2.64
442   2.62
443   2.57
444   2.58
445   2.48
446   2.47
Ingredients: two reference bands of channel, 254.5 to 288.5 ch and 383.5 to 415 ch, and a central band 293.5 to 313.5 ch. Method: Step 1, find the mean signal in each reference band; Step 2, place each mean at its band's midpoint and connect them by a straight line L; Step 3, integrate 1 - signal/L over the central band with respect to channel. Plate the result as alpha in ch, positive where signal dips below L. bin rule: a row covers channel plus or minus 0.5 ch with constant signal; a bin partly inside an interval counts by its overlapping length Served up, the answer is 1.7 ch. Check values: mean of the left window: 2.05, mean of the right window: 2.44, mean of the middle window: 1.97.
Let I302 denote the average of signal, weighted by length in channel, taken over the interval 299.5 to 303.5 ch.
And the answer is 2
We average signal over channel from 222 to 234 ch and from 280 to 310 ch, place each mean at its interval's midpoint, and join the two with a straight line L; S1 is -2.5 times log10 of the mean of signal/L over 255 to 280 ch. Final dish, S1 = -0.124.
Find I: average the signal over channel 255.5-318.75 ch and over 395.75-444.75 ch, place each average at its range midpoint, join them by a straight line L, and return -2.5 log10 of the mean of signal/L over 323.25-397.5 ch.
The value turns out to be 0.071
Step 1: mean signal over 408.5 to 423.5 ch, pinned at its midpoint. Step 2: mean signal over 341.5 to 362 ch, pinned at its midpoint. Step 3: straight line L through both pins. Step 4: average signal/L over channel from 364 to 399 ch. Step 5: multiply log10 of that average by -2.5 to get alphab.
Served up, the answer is 0.17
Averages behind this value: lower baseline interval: 2.24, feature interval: 2.08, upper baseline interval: 2.68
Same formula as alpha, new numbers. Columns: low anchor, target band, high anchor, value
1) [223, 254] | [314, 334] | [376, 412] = -2.59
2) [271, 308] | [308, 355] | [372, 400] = -3.01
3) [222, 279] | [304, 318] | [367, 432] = -0.56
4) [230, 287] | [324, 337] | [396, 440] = -0.40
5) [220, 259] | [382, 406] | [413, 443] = 0.24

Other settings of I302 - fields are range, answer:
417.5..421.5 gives 2.63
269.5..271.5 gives 1.94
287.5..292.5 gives 2.02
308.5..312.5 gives 2.03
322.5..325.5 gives 2.24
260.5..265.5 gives 1.99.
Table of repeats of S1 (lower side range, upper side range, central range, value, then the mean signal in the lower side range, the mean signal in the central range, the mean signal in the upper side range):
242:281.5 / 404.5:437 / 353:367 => 0.08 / 1.89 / 2.12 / 2.53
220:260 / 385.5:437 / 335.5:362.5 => -0.06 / 1.56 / 2.23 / 2.45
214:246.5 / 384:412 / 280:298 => -0.19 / 1.41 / 2.09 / 2.41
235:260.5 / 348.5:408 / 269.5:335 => -0.11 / 1.68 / 2.1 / 2.18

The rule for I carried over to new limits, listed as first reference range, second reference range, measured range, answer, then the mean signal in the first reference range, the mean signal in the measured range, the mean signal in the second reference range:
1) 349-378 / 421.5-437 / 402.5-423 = -0.16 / 2.1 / 2.66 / 2.36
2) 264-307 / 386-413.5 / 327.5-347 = -0.01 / 2.04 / 2.25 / 2.45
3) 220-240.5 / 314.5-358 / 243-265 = -0.12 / 1.41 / 1.79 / 2.23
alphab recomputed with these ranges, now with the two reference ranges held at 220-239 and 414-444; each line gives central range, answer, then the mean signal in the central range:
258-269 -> -0.24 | 1.97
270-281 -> -0.24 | 2.06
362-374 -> 0.06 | 2.02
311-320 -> -0.14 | 2.12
